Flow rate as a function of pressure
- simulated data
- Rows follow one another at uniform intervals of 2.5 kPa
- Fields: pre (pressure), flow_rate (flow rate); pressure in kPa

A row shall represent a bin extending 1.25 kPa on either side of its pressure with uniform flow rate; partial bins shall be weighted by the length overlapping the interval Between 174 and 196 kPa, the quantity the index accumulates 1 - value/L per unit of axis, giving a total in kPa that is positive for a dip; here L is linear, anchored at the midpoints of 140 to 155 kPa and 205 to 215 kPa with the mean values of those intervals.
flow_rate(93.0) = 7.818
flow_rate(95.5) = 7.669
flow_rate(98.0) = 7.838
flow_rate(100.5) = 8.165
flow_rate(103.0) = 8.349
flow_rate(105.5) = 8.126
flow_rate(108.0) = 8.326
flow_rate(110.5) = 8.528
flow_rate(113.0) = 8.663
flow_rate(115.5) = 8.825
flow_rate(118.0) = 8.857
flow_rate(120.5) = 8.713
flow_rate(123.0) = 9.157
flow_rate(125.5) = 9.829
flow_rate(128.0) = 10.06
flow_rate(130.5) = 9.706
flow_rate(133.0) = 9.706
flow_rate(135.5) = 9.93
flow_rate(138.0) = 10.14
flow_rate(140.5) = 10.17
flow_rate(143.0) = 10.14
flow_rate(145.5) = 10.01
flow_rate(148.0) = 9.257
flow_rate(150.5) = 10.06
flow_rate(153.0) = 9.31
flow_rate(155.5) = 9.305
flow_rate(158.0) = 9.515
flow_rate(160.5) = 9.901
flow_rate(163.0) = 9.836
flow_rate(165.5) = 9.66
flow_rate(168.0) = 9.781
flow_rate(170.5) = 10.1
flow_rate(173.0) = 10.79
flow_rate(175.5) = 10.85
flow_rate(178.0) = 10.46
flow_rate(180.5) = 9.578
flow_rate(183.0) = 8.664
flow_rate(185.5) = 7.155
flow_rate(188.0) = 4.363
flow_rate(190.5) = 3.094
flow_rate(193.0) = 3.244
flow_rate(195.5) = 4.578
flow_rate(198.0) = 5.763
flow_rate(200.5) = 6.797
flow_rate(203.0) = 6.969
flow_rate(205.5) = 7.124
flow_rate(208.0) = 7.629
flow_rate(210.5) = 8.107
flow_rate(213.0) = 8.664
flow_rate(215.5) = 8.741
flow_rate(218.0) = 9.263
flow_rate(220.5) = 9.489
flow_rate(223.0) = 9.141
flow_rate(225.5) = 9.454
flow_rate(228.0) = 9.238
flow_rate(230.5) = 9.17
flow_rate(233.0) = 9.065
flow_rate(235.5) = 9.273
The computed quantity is 4.4 kPa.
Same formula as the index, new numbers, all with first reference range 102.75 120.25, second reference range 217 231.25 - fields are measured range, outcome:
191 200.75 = 4.65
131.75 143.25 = -1.70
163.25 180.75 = -2.42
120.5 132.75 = -1.34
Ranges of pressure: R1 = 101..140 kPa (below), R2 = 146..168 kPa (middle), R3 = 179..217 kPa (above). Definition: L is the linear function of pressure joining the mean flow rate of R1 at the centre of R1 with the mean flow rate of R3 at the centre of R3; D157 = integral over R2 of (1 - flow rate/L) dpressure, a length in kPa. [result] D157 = -4.5 kPa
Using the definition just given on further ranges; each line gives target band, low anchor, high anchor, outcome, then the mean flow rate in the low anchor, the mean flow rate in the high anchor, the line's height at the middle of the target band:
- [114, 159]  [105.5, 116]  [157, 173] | -2.1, 8.51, 9.88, 9.16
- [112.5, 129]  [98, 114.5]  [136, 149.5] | -0.4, 8.33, 9.94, 8.97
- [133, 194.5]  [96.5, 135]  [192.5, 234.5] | -4.1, 8.87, 7.88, 8.38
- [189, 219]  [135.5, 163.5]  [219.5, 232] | 8.9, 9.79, 9.29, 9.43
